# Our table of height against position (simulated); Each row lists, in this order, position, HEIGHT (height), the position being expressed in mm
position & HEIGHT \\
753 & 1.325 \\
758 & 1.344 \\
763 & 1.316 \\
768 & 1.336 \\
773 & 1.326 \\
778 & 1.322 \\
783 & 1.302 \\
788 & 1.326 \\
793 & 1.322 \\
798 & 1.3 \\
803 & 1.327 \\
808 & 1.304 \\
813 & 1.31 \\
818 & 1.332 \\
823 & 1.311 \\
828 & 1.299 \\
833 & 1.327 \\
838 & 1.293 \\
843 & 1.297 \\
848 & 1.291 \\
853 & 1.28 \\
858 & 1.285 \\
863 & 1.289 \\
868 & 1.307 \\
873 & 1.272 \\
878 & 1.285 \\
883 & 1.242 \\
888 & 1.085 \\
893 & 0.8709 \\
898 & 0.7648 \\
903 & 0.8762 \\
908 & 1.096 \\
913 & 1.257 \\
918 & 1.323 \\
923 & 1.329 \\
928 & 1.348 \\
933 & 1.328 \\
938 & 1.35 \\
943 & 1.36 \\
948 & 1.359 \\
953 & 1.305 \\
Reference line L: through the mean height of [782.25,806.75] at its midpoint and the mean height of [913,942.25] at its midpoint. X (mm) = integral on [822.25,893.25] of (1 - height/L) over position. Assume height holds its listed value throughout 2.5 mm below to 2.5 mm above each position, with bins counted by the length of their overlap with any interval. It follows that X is 3.4 mm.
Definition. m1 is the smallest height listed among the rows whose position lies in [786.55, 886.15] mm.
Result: 1.242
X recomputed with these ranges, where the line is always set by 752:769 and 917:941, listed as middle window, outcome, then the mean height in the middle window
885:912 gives 7.56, 0.962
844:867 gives 0.79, 1.29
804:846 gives 0.73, 1.31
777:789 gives 0.15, 1.31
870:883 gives 0.61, 1.27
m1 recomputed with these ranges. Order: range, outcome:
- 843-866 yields 1.28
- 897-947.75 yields 0.7648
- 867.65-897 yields 0.8709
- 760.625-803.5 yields 1.3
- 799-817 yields 1.304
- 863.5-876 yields 1.272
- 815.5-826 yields 1.311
